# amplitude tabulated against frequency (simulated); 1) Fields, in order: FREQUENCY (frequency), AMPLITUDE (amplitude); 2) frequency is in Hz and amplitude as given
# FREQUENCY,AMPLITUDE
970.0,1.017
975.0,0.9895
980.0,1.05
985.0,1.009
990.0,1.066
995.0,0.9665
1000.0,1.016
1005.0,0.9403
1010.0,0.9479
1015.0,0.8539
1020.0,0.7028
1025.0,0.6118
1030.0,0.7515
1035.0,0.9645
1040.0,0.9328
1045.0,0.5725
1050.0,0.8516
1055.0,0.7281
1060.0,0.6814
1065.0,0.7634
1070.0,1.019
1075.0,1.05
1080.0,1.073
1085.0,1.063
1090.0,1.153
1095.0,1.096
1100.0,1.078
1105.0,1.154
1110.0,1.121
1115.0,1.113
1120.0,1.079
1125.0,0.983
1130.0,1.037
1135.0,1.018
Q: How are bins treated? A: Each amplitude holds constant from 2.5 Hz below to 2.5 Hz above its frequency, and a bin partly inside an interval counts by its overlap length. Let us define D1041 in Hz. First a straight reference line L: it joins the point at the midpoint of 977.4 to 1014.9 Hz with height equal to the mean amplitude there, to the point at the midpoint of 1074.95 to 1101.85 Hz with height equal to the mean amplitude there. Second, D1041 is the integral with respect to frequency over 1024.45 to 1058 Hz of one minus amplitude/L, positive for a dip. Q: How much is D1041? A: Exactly 8.3 Hz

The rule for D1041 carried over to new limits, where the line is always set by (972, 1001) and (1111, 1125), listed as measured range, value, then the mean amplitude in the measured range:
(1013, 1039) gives 6.30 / 0.784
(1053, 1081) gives 4.68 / 0.879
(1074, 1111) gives -1.15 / 1.1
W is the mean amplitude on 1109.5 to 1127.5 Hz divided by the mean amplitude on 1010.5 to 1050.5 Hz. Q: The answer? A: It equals 1.4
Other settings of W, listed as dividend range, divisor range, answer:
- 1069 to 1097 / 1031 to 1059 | 1.35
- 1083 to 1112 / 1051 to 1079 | 1.29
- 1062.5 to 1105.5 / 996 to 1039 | 1.22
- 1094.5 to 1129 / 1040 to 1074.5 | 1.36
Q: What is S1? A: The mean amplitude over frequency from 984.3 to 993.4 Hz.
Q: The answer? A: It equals 1.04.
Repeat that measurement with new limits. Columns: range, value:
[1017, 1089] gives 0.847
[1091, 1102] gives 1.1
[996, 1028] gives 0.85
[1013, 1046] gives 0.778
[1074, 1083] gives 1.06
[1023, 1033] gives 0.699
